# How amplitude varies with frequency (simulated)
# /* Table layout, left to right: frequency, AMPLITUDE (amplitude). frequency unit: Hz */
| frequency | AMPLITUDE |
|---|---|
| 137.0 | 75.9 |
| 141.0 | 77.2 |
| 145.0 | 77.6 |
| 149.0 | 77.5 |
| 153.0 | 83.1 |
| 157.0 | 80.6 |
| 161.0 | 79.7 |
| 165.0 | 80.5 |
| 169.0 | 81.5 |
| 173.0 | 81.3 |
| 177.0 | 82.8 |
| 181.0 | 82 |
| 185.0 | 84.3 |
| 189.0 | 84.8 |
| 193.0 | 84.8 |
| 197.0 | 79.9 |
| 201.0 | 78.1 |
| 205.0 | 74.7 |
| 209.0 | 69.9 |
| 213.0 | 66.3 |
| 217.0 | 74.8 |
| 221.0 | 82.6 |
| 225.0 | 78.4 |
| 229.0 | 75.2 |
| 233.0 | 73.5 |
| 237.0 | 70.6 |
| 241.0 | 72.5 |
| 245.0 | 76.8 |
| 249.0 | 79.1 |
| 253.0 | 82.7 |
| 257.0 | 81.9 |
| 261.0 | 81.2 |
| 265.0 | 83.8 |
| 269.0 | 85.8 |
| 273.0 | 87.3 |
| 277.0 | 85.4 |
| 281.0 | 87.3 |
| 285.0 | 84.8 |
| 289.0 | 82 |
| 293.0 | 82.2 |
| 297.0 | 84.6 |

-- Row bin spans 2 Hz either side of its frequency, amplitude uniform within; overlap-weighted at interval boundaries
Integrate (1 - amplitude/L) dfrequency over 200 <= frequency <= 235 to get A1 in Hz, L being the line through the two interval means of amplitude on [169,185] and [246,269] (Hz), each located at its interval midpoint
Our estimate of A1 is 3.1 Hz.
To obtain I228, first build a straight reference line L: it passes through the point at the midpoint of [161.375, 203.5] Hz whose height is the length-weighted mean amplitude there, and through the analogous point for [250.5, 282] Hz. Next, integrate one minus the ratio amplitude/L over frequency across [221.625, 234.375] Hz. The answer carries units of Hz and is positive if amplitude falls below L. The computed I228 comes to 1.0 Hz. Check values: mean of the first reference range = 81.8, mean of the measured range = 76.6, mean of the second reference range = 84.2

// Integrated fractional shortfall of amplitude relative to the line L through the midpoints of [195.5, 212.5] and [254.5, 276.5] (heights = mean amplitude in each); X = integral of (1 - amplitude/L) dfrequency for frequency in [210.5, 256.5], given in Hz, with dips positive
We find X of 1.96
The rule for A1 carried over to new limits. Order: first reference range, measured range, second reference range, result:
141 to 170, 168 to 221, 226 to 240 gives -1.6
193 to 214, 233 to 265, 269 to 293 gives 1.2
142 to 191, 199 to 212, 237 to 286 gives 1.3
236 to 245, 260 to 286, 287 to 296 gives -2.1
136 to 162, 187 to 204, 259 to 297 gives -0.1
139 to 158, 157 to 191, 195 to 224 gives -2.0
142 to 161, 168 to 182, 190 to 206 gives -0.4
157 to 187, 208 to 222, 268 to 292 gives 1.7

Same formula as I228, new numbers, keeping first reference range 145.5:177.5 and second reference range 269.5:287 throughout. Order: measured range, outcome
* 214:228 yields 1.0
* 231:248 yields 2.1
